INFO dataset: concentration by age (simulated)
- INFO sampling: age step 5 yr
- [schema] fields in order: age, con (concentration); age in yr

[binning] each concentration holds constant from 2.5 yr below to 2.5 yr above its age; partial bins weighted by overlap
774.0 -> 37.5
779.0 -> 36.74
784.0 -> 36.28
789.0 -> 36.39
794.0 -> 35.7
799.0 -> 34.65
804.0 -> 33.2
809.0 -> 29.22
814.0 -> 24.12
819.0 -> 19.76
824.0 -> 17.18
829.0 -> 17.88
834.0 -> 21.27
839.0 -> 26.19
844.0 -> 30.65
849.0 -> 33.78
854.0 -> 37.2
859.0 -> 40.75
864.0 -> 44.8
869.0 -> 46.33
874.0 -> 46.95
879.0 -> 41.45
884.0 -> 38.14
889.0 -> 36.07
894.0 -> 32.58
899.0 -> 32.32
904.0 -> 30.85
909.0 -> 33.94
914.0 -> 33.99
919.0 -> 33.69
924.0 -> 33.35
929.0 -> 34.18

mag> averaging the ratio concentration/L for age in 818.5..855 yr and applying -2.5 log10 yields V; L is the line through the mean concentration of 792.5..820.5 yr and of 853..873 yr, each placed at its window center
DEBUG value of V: 0.42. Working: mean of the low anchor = 29.6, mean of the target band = 25.3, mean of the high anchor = 43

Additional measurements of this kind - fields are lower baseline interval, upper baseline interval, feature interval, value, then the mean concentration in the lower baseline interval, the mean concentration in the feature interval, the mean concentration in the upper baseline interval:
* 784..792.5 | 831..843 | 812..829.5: 0.39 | 36.3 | 19.8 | 24.4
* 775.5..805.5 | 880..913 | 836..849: 0.20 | 35.6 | 29.2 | 34.3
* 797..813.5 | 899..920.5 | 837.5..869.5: -0.15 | 31.3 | 36.9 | 33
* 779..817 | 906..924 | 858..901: -0.19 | 32.9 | 40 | 33.7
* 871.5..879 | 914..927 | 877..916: 0.14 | 45.1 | 34.8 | 33.6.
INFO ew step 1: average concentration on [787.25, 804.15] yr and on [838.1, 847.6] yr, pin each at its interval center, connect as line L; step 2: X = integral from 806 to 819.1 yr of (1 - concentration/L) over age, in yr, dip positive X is 3.0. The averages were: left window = 35.2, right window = 29.4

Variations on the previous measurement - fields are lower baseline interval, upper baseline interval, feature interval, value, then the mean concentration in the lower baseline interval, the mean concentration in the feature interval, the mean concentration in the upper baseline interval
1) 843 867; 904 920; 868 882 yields -3.1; 38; 44.5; 33.4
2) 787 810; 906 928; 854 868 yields -3.4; 34.1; 42.2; 33.7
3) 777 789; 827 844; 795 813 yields -0.4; 36.5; 31.9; 23.2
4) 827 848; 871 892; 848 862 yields -3.0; 24.8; 37.9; 40.6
